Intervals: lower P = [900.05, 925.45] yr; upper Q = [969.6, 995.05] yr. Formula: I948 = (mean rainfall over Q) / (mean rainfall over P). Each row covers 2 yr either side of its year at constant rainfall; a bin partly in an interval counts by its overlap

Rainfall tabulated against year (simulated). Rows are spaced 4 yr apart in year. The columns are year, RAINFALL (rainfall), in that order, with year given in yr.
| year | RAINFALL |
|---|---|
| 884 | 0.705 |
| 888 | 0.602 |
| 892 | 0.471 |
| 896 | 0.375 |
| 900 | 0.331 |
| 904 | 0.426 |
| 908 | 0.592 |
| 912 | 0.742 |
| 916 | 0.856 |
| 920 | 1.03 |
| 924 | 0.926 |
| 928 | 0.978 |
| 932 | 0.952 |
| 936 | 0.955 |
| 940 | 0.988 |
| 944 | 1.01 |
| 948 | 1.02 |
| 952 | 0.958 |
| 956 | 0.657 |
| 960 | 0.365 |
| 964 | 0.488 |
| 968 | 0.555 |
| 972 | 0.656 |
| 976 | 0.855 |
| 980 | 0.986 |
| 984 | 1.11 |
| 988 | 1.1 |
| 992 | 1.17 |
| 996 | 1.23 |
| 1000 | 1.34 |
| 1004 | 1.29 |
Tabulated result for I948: 1.4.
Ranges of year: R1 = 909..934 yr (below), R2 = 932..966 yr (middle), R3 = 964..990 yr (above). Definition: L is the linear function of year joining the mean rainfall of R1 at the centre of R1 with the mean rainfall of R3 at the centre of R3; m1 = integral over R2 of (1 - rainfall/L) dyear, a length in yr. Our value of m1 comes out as 2.4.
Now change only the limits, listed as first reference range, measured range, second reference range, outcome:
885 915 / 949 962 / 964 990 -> 1.1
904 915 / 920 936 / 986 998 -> -4.3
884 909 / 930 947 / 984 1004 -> -4.0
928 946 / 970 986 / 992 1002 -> 3.7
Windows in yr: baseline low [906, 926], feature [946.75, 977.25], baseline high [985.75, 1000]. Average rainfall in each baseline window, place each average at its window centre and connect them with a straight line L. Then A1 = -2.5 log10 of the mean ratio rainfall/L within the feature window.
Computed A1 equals 0.46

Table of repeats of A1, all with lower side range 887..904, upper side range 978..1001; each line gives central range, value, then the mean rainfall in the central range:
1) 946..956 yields -0.08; 0.923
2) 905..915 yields -0.21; 0.662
